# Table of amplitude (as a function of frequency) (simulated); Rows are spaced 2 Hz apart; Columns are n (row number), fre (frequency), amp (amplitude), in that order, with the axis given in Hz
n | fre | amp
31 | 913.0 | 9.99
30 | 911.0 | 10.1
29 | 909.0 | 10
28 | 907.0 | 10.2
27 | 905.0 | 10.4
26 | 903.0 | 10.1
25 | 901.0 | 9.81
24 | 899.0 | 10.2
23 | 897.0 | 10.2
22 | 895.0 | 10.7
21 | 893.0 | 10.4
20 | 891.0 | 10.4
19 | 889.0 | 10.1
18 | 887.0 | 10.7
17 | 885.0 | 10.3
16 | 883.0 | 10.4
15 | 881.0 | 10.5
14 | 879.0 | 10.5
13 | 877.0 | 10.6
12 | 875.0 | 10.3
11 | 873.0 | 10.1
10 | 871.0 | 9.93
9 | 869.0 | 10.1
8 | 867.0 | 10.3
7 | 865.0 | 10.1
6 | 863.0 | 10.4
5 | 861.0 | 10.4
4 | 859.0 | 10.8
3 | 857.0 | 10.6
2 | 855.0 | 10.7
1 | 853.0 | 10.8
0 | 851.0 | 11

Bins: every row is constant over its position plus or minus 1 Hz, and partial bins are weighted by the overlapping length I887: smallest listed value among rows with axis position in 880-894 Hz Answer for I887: 10.1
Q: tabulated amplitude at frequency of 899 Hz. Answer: 10.2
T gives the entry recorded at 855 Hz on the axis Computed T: 10.7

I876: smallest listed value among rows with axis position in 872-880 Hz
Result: 10.1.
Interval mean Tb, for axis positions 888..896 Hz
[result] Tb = 10.4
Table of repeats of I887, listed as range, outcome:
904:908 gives 10.2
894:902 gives 9.81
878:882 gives 10.5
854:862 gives 10.4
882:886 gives 10.3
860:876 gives 9.93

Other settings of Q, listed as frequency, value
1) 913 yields 9.99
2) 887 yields 10.7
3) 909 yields 10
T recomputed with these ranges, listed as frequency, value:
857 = 10.6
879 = 10.5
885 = 10.3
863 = 10.4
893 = 10.4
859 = 10.8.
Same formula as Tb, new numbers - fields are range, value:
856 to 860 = 10.7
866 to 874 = 10.1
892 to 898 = 10.4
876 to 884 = 10.5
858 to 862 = 10.6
